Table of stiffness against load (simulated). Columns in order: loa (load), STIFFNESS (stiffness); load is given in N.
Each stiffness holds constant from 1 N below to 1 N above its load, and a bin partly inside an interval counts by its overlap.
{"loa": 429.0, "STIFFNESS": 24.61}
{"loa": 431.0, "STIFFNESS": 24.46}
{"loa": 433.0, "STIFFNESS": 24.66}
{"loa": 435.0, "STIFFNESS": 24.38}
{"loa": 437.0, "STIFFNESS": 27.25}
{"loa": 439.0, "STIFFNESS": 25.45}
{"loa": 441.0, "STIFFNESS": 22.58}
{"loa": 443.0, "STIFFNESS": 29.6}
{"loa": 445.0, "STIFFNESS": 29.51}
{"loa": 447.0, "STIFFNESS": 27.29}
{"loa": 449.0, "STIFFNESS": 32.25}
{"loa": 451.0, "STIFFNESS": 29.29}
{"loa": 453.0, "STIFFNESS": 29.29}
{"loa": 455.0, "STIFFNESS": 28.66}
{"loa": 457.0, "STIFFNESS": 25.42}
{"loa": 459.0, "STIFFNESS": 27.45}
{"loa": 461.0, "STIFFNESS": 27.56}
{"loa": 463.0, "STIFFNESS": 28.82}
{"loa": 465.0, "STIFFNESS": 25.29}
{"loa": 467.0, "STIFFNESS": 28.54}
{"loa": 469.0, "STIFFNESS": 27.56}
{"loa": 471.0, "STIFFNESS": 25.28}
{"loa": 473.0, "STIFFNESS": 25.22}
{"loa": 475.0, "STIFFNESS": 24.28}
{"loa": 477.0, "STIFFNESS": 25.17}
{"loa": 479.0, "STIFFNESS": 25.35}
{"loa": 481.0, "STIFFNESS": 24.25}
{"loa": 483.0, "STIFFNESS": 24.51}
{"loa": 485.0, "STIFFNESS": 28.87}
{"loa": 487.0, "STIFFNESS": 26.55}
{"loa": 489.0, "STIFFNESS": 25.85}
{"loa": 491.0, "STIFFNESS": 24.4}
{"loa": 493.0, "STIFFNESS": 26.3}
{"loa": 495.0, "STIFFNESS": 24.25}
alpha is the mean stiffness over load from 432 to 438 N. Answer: 25.4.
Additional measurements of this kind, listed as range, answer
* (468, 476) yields 25.6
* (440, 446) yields 27.2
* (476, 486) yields 25.6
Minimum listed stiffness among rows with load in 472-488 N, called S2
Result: 24.25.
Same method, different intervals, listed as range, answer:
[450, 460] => 25.42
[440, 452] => 22.58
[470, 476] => 24.28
